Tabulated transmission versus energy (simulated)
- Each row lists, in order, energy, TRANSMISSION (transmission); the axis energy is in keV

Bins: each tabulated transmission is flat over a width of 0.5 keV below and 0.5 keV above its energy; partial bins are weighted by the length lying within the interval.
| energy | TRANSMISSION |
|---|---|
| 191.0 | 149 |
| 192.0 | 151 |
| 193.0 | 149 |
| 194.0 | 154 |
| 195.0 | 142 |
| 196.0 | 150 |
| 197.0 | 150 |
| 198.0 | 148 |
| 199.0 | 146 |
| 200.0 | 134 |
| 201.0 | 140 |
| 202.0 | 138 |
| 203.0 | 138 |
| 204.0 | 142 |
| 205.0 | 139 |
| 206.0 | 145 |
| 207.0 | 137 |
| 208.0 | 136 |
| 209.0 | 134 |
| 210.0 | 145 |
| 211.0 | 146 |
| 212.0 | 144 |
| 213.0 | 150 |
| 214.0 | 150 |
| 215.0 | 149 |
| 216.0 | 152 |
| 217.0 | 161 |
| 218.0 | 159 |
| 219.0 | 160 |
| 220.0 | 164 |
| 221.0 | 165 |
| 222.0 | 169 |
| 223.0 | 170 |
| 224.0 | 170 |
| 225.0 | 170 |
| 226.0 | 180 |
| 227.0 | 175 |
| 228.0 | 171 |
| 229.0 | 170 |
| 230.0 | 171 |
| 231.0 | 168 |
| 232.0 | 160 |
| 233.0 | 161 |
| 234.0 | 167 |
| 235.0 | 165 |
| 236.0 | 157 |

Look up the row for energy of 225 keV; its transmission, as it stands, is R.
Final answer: 170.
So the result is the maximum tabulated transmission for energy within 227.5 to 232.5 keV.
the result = 171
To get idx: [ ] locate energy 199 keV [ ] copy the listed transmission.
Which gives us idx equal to 146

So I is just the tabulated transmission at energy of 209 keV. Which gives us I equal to 134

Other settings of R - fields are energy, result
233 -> 161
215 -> 149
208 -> 136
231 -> 168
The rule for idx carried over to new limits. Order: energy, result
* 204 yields 142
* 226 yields 180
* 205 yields 139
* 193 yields 149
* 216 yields 152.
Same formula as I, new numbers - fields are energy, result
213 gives 150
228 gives 171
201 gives 140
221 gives 165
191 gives 149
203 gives 138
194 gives 154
